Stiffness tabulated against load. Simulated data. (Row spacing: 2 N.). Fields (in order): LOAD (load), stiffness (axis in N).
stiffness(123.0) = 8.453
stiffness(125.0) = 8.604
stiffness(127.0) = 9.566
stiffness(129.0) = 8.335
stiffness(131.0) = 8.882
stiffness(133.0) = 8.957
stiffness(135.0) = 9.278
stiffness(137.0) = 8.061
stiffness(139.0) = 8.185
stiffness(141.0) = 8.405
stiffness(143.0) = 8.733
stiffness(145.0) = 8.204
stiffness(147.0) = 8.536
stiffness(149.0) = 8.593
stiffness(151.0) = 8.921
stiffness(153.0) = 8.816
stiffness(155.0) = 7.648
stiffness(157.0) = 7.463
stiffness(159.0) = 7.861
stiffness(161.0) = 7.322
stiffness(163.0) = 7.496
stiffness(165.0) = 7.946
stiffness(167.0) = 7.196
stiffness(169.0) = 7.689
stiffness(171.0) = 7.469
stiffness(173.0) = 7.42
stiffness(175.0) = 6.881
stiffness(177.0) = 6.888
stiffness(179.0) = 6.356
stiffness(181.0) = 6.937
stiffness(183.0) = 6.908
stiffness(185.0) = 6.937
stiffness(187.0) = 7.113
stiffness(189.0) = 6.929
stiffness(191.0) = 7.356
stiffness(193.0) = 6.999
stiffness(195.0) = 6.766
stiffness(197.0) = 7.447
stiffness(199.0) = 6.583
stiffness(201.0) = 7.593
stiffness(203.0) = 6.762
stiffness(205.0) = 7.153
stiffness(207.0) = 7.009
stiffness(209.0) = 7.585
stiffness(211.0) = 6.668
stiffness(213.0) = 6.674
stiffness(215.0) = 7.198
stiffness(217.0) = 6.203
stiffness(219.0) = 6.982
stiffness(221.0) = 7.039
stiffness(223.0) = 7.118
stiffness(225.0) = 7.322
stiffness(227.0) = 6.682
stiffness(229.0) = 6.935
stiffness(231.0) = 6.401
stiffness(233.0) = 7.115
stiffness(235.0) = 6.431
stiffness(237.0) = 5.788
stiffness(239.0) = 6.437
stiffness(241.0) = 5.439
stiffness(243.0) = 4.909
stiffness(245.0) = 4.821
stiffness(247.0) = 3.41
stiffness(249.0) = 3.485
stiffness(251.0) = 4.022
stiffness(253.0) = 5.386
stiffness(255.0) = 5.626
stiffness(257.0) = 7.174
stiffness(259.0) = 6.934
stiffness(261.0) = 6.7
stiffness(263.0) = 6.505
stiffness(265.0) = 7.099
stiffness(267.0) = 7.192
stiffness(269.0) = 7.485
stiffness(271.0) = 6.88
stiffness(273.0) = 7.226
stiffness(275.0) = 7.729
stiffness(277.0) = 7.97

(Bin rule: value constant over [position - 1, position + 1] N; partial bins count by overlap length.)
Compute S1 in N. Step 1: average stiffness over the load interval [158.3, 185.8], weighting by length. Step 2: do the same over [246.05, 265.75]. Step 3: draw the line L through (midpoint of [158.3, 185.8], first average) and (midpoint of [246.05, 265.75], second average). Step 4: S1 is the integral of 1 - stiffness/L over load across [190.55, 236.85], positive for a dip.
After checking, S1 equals -3.6 N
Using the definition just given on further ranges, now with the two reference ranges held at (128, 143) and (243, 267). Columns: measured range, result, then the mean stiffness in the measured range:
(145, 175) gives 0.5 N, 7.86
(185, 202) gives 0.1 N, 7.09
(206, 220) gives -0.5 N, 6.9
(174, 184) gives 0.9 N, 6.79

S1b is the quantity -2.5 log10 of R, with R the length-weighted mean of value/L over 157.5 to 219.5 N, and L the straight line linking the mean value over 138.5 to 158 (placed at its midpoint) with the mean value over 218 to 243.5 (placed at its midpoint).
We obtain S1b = 0.05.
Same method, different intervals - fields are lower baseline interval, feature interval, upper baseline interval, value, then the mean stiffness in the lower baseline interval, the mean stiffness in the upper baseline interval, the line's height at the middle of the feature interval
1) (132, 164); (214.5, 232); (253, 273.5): 0.07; 8.28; 6.8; 7.31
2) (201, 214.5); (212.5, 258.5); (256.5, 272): 0.16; 7.03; 6.99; 7.01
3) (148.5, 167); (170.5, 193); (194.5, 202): 0.07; 7.95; 7.12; 7.46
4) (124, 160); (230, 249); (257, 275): 0.31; 8.5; 7.05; 7.36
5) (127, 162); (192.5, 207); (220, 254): -0.03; 8.4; 5.81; 6.85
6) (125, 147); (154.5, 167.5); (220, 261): 0.06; 8.65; 5.94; 8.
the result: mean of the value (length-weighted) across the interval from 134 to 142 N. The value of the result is 8.48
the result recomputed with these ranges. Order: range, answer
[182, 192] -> 7.05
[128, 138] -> 8.7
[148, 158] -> 8.29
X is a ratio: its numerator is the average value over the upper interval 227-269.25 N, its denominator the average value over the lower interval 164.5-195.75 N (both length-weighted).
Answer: 0.84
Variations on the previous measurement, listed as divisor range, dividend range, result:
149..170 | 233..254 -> 0.65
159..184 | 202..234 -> 0.96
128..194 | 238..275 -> 0.77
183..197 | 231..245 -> 0.85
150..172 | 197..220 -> 0.89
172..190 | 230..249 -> 0.80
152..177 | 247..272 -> 0.80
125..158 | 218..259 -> 0.70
